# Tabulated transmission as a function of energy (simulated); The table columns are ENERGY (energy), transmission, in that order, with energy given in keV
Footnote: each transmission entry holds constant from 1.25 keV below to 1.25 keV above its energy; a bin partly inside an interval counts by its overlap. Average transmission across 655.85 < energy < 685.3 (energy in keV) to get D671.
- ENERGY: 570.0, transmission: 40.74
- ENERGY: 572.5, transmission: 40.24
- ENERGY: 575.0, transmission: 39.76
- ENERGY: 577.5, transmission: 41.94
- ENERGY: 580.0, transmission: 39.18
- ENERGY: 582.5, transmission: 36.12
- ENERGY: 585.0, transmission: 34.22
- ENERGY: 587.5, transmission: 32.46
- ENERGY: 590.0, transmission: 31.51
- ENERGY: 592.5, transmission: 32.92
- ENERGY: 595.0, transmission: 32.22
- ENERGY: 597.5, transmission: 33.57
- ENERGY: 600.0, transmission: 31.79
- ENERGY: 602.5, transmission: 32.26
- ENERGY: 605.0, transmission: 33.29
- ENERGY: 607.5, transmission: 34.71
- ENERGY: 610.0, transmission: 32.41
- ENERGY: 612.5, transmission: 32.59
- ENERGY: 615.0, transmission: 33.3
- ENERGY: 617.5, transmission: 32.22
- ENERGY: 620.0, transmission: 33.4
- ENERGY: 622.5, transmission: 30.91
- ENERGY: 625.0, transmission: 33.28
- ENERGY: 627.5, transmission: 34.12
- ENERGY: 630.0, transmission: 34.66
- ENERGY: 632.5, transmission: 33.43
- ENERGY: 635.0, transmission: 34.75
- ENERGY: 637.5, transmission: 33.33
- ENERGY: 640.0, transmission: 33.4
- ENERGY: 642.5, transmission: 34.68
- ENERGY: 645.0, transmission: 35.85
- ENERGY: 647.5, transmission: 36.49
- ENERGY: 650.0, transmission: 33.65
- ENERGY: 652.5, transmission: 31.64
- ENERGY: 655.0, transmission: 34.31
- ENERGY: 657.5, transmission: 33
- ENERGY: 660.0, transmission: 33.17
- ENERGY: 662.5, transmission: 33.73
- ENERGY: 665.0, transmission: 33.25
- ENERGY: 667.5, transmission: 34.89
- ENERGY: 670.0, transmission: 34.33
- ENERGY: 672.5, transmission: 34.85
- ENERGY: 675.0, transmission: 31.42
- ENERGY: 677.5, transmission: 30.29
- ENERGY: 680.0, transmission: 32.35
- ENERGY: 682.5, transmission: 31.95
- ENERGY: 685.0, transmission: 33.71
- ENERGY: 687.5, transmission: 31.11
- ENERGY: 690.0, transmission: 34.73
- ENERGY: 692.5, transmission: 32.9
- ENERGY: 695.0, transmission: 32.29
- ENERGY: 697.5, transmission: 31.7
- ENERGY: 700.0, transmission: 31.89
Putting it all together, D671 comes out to 33.1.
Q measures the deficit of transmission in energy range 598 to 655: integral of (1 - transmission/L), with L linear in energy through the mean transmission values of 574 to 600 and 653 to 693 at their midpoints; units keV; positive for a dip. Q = 1.21 keV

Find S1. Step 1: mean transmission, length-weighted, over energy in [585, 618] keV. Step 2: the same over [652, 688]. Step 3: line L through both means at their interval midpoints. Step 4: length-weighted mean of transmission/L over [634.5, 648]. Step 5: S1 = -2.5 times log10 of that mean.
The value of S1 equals -0.06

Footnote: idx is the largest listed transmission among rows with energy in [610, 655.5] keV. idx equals 36.49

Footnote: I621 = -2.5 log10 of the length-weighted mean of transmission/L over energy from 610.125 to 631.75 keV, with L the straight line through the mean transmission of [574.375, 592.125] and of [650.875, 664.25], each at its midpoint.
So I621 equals 0.05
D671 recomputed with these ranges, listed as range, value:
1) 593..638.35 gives 33.1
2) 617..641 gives 33.4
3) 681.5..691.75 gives 32.9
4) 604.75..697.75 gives 33.3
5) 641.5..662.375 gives 34.1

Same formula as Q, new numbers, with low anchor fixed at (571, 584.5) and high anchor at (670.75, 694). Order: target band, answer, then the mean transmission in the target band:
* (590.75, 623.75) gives 4.1 keV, 32.7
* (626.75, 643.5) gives 0.7 keV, 34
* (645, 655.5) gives 0.1 keV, 34.2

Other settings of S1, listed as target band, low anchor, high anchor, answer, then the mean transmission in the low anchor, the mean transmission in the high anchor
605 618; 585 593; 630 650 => 0.009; 32.5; 34.5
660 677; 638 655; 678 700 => -0.007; 34.2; 32.5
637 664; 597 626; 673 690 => -0.049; 32.8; 32.2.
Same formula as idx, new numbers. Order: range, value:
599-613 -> 34.71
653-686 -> 34.89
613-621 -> 33.4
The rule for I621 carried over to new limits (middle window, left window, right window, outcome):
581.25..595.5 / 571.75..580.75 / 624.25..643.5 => 0.172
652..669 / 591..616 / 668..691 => -0.023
